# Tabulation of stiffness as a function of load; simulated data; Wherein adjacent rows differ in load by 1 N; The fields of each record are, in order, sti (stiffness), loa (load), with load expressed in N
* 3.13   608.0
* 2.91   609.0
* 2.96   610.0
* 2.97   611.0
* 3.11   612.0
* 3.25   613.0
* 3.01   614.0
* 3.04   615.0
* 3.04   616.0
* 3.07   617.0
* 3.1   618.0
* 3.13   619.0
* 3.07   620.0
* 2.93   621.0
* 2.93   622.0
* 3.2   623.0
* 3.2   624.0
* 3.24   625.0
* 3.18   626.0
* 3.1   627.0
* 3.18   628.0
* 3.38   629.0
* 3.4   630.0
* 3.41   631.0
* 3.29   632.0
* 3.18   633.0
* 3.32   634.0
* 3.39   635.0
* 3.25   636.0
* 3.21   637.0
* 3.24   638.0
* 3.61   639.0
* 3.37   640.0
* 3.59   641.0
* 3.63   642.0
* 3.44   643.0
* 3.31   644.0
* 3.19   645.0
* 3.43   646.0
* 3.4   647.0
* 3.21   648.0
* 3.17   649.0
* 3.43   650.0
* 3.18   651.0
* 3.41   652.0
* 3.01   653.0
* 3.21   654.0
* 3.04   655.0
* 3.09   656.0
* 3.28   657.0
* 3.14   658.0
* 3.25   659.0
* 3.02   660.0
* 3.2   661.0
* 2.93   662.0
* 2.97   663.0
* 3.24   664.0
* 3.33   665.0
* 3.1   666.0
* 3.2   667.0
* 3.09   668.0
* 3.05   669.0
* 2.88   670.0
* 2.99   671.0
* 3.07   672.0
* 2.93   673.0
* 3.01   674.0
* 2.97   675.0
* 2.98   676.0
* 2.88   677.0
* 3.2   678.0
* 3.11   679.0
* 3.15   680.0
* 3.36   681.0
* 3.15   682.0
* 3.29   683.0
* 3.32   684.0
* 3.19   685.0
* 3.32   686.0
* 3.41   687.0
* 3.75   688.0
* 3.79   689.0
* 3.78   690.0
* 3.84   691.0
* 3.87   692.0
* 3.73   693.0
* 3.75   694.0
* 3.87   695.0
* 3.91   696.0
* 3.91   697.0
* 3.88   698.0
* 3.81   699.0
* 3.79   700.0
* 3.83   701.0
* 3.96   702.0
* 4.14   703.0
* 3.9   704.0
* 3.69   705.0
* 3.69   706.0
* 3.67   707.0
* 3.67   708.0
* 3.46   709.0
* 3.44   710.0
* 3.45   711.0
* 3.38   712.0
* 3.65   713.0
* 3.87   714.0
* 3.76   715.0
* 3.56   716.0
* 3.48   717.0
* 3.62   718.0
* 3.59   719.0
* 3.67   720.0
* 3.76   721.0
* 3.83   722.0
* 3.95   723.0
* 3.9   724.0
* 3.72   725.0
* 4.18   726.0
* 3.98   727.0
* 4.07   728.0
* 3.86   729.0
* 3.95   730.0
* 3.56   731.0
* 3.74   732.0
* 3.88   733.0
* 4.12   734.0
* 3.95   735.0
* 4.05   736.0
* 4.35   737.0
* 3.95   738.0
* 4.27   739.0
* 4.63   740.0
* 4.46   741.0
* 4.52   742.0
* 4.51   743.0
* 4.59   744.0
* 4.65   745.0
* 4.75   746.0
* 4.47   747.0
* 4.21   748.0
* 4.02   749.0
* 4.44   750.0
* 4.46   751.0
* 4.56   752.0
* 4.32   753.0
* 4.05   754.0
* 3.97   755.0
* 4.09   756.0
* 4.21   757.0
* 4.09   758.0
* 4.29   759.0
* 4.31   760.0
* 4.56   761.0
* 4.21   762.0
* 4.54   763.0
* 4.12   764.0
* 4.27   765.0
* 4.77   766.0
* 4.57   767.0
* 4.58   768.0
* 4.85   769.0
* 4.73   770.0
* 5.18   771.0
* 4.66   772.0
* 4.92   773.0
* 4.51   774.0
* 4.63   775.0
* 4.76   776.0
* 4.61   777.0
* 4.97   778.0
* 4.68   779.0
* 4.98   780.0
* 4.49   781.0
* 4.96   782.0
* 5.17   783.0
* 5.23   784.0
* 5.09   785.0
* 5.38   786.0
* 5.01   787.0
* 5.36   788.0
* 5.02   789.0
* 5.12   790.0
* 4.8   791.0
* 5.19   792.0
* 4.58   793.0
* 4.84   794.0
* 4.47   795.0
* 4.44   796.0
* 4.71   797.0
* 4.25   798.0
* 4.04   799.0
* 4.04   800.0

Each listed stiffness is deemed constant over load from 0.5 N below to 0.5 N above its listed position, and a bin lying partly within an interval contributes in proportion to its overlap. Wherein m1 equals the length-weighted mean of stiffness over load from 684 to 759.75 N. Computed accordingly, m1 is 3.94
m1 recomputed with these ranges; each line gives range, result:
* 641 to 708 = 3.38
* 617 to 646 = 3.27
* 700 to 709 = 3.8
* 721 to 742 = 4.03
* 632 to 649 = 3.35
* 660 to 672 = 3.09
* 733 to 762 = 4.31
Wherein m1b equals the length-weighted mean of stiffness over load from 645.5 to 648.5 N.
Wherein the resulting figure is 3.35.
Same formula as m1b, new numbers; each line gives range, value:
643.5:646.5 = 3.31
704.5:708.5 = 3.68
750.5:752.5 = 4.51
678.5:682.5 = 3.19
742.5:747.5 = 4.59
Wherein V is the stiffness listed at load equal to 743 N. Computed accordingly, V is 4.51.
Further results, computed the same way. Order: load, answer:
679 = 3.11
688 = 3.75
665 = 3.33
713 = 3.65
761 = 4.56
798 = 4.25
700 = 3.79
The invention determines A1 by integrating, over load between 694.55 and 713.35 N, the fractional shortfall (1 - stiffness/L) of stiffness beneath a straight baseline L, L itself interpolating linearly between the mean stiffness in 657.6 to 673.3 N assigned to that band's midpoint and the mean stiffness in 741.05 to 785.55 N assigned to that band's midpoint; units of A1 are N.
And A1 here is -0.4 N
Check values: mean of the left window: 3.09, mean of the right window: 4.56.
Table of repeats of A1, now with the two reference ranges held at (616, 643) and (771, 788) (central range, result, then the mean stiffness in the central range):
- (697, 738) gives 4.1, 3.8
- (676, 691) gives 2.0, 3.34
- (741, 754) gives 0.3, 4.44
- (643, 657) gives 0.9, 3.25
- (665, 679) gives 2.6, 3.04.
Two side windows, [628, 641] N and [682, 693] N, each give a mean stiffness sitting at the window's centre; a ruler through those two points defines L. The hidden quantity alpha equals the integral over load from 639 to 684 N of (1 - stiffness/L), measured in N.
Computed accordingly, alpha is 3.4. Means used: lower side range 3.34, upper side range 3.55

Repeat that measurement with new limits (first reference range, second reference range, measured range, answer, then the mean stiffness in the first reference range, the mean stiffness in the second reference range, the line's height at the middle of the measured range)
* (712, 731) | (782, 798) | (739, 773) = -0.7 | 3.78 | 4.94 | 4.36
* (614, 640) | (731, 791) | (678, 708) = 1.7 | 3.2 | 4.53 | 3.86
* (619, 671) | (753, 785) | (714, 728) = 0.9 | 3.22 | 4.58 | 4.06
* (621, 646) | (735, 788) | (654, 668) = 1.7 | 3.3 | 4.55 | 3.57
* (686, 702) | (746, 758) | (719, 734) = 0.7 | 3.79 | 4.27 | 4.06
